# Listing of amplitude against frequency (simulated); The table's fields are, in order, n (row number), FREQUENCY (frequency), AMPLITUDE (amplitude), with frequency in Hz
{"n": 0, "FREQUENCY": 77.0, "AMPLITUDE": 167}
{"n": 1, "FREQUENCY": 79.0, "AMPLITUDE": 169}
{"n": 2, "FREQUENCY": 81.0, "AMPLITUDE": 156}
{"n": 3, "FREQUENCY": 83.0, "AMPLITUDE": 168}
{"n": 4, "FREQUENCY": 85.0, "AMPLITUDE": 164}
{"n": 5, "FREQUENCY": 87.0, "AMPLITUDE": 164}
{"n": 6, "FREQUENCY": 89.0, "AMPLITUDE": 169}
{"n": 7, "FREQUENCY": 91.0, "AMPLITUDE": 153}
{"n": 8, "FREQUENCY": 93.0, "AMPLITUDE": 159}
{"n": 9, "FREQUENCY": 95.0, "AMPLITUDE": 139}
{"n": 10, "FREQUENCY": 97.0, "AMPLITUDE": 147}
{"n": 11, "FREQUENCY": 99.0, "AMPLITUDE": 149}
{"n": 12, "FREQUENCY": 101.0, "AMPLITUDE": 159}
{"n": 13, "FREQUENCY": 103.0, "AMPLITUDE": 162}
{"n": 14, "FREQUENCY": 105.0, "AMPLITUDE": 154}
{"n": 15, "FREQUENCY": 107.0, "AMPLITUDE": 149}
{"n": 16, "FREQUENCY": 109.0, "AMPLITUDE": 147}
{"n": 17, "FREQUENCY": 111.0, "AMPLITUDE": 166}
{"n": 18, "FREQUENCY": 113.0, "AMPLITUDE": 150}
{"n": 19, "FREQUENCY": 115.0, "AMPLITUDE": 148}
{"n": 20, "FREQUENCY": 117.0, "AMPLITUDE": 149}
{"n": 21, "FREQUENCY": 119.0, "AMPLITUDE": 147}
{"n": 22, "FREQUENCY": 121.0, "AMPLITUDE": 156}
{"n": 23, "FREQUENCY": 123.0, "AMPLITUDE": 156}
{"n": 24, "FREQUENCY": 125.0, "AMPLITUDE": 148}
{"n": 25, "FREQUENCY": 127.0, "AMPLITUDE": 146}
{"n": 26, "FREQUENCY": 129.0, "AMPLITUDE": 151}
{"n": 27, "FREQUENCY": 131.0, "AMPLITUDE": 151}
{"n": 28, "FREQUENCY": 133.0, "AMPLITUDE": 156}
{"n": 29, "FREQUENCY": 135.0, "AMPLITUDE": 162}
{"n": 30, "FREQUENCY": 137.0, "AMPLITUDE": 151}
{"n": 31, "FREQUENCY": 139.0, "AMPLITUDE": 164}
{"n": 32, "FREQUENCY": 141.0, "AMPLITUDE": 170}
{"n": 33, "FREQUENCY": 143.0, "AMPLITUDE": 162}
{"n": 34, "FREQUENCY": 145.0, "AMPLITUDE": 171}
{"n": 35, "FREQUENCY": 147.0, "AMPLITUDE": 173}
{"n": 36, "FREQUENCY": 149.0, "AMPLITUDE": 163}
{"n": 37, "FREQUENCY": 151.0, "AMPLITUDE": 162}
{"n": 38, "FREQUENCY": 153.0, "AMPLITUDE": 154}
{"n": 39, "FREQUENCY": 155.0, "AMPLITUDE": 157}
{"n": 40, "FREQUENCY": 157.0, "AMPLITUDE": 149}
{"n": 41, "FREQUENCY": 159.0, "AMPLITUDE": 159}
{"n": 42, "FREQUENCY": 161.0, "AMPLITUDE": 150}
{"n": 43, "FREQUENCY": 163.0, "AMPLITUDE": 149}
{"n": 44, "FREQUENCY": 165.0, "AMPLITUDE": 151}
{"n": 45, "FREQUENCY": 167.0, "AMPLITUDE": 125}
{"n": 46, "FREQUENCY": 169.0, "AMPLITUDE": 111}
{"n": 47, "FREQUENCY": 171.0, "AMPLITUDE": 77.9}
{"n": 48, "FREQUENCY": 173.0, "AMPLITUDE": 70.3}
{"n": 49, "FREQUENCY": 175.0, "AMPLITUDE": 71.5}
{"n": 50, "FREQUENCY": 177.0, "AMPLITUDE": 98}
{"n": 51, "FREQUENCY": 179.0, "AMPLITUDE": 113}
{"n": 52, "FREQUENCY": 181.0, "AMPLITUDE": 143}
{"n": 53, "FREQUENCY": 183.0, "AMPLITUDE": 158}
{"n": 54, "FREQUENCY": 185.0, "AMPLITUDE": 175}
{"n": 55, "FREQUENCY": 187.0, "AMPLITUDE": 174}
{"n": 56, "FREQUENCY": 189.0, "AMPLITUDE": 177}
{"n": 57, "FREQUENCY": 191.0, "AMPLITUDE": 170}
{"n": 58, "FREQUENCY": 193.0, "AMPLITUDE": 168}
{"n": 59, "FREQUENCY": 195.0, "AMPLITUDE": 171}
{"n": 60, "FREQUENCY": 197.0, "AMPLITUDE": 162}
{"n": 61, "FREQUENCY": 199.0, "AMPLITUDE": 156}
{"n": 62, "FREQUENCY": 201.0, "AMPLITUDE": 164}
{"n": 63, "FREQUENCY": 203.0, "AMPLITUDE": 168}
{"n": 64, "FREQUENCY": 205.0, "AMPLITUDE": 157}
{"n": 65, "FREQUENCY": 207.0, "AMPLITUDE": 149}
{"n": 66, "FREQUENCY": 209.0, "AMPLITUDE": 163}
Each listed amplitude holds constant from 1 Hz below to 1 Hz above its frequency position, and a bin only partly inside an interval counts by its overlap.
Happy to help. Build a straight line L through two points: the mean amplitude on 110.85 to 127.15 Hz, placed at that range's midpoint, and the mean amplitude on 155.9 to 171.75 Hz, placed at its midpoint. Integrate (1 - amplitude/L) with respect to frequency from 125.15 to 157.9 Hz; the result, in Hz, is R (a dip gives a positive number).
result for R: -3.6 Hz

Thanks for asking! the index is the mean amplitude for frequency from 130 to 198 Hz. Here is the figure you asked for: 148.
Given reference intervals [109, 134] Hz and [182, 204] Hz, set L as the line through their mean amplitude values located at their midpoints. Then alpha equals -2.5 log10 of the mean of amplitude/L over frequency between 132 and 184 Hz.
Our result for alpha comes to 0.13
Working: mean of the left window 152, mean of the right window 168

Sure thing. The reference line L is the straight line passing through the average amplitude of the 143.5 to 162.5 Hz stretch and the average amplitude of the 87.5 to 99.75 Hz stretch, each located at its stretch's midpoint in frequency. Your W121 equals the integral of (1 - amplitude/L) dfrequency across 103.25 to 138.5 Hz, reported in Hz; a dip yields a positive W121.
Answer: 0.8 Hz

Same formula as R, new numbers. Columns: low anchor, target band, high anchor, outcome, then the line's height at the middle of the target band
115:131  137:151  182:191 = -0.8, 157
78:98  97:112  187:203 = 0.5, 160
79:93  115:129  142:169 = 0.7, 158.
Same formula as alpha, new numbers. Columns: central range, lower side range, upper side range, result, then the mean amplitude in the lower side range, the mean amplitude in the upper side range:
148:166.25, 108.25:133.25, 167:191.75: -0.13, 152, 128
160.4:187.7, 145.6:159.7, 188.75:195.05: 0.31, 160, 171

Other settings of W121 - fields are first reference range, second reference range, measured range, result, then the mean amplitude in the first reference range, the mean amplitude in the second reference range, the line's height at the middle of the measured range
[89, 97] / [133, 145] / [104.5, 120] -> 0.5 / 152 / 162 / 156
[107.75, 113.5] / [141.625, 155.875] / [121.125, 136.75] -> 0.6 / 154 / 163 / 159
